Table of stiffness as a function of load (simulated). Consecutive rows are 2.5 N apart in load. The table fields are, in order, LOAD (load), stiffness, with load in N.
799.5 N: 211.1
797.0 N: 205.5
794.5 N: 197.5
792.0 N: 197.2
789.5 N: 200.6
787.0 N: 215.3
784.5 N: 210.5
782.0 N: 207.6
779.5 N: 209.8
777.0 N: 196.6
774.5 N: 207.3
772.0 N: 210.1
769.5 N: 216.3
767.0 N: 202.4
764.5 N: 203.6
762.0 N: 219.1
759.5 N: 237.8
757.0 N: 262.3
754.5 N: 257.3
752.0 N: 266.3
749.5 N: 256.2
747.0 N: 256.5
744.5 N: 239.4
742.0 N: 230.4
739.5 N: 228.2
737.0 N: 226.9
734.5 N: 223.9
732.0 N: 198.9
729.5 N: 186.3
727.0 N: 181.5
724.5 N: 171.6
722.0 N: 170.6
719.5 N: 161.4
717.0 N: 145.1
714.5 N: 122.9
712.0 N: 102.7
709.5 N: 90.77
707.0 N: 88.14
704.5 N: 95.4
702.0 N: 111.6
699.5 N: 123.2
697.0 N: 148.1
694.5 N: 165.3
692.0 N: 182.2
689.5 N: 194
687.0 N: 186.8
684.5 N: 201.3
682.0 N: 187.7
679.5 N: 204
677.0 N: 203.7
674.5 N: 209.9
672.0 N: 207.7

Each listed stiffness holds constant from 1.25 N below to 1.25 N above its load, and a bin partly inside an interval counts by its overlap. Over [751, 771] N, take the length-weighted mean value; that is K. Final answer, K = 232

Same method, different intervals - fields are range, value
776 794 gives 205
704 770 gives 195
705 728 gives 135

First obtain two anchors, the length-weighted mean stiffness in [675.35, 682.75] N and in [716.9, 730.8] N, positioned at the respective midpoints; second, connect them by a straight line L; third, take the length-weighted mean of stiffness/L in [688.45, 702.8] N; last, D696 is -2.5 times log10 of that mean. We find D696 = 0.221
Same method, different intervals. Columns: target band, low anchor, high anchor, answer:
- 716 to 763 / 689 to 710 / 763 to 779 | -0.24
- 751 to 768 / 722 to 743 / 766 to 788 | -0.14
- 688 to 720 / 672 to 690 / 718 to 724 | 0.33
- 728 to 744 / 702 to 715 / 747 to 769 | -0.22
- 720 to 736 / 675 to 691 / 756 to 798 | 0.09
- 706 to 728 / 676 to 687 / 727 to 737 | 0.42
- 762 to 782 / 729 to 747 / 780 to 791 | 0.03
